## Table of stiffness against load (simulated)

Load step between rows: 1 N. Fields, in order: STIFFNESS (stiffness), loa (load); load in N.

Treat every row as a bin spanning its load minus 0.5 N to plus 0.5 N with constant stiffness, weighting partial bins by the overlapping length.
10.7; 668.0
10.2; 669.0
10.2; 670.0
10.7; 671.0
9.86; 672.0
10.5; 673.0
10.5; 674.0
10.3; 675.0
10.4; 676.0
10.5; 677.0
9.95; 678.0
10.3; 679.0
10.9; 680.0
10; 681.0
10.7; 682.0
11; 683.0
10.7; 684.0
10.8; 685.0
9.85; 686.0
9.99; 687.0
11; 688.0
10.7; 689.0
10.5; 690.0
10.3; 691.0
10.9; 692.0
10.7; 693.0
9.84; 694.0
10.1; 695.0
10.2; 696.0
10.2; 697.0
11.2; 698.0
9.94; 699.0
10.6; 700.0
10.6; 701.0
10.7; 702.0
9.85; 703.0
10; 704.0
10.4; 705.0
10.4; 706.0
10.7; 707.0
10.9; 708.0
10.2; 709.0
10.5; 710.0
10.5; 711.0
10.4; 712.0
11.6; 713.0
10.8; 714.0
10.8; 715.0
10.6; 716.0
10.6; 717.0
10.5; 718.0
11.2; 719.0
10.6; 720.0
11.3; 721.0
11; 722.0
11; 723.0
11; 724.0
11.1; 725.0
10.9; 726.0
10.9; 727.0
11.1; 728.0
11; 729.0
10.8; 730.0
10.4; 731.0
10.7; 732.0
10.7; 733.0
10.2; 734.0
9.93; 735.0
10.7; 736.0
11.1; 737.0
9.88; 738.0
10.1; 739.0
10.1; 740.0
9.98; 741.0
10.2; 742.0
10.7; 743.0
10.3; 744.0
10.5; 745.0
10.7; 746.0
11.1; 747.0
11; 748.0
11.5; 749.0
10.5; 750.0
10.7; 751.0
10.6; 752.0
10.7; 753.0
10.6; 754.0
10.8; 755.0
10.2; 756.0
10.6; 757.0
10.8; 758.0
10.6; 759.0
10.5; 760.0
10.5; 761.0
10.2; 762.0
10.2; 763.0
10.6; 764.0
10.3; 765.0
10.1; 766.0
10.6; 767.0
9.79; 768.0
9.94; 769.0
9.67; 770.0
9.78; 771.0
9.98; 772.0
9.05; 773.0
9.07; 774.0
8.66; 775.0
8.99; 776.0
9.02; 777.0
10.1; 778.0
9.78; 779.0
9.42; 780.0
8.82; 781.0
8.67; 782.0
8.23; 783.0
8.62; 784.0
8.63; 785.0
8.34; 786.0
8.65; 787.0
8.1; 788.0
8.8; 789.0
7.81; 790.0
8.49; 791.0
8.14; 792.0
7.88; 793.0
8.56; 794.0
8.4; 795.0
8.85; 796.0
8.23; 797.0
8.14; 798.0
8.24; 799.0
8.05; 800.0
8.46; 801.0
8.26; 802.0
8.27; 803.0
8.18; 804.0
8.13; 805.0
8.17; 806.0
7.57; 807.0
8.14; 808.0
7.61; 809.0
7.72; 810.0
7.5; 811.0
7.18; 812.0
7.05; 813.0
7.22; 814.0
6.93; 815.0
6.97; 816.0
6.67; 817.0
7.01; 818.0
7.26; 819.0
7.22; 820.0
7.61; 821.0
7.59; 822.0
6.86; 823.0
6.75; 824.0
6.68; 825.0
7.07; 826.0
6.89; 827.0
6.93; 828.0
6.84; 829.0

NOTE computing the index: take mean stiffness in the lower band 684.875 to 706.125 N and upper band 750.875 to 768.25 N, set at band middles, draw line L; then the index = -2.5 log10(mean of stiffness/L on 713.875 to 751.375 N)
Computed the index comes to -0.03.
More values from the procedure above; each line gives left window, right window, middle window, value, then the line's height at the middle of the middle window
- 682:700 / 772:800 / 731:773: -0.121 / 9.32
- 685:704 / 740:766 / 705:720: -0.024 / 10.4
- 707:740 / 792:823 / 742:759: -0.099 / 9.76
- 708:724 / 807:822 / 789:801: -0.038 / 8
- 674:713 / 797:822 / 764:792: -0.092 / 8.42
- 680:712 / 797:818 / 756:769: -0.176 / 8.82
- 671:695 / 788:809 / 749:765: -0.172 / 9.02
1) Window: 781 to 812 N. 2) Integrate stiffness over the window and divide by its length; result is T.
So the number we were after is 8.22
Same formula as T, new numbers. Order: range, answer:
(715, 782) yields 10.4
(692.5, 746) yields 10.6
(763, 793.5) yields 9.15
